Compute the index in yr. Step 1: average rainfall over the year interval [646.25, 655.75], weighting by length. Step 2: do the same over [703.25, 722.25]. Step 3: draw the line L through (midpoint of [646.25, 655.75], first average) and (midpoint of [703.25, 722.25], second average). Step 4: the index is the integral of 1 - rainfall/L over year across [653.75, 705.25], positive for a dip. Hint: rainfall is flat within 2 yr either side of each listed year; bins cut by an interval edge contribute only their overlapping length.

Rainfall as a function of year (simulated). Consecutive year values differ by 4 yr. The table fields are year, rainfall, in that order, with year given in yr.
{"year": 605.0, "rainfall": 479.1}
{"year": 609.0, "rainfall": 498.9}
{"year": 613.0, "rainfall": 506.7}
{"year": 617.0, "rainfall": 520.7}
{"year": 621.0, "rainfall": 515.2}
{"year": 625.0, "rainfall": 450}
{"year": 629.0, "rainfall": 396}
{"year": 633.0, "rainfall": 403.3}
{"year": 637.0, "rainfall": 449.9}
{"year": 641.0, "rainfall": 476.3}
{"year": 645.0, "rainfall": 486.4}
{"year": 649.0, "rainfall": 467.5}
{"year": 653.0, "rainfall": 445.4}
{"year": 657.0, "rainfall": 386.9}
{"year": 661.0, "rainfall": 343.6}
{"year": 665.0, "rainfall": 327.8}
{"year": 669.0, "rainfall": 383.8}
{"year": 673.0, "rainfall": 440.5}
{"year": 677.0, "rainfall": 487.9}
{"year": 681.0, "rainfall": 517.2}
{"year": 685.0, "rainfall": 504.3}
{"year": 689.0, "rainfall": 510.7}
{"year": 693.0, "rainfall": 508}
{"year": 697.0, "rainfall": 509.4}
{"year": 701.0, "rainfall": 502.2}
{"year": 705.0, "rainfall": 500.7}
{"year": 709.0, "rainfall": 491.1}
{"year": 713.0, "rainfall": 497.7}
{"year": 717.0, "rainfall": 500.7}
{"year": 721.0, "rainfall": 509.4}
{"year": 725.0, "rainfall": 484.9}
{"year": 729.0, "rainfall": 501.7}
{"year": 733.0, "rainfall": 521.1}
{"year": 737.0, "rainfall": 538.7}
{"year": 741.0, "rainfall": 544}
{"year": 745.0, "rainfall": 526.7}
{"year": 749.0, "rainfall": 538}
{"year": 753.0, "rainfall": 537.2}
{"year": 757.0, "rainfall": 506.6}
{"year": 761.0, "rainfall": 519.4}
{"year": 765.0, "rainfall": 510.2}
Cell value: 2.4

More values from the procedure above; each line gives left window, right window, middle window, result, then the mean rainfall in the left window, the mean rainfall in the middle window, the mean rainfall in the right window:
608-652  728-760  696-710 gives 0.1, 469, 501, 527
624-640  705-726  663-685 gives 1.2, 426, 438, 498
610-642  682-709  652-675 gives 4.8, 465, 386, 505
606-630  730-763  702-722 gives 0.7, 485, 500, 528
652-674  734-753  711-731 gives -0.2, 383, 499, 536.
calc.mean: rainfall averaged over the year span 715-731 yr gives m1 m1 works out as 499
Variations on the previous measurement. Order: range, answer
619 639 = 443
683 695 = 508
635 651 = 470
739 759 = 530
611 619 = 514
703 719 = 498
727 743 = 526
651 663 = 392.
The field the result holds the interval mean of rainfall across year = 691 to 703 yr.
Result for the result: 507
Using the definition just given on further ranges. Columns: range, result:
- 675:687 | 503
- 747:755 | 538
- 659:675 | 374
